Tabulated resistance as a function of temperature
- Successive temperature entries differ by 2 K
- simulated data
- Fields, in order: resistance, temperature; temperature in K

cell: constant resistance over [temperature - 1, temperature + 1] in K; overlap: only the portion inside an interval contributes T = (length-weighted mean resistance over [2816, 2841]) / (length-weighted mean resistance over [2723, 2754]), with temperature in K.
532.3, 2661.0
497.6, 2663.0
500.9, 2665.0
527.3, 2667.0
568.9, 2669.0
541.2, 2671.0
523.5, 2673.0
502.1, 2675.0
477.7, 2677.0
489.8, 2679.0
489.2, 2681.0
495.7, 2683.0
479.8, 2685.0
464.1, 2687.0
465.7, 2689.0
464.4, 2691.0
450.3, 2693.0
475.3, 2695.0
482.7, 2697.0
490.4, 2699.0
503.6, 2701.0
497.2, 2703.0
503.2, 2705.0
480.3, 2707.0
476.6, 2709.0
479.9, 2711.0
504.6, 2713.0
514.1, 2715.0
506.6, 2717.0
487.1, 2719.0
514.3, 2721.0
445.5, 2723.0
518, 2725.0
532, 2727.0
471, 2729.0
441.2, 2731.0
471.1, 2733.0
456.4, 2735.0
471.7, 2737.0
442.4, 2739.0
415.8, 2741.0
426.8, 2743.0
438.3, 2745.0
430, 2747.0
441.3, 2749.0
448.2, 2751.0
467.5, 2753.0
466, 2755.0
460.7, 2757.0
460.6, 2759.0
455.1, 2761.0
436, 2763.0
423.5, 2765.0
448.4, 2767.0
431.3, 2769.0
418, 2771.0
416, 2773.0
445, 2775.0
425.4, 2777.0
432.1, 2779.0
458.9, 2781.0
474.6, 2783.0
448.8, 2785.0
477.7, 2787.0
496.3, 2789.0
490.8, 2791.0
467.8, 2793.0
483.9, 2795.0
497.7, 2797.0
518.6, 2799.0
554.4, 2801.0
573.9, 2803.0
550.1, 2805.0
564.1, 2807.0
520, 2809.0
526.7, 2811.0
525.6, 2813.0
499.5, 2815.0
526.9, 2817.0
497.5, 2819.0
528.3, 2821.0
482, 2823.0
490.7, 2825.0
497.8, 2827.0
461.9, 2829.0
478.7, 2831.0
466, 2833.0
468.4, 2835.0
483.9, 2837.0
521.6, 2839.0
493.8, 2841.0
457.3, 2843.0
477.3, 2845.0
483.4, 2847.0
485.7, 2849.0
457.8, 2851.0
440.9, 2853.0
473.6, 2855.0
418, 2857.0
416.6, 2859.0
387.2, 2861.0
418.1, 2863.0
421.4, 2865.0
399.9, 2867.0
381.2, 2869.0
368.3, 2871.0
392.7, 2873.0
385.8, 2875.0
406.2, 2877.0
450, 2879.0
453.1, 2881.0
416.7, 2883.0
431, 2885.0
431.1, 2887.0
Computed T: 1.1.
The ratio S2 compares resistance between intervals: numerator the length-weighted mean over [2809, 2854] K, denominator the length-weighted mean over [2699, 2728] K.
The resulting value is 0.98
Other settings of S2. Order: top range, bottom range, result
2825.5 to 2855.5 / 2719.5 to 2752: 1.04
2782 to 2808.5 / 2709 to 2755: 1.08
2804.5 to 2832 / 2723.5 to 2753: 1.11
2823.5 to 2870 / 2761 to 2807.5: 0.96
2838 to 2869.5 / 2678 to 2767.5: 0.95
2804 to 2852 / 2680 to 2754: 1.05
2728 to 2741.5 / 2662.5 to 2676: 0.87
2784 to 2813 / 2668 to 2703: 1.04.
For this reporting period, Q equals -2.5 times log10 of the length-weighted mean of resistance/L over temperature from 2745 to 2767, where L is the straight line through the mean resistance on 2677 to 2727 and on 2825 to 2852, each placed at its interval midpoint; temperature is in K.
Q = 0.08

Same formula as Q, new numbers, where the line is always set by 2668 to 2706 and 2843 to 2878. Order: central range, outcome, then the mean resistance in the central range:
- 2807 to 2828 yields -0.160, 512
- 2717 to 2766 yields 0.027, 460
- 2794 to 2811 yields -0.188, 532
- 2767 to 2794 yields 0.009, 452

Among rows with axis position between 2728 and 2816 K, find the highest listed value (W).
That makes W 573.9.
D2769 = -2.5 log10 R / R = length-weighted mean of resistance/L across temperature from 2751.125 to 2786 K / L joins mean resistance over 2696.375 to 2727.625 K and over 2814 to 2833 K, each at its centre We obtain 0.12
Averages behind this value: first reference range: 496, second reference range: 494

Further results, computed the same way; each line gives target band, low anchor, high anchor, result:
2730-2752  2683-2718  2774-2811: 0.11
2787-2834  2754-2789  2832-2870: -0.13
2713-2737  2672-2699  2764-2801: -0.03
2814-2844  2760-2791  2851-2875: -0.15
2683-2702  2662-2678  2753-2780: 0.05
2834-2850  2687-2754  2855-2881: -0.15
